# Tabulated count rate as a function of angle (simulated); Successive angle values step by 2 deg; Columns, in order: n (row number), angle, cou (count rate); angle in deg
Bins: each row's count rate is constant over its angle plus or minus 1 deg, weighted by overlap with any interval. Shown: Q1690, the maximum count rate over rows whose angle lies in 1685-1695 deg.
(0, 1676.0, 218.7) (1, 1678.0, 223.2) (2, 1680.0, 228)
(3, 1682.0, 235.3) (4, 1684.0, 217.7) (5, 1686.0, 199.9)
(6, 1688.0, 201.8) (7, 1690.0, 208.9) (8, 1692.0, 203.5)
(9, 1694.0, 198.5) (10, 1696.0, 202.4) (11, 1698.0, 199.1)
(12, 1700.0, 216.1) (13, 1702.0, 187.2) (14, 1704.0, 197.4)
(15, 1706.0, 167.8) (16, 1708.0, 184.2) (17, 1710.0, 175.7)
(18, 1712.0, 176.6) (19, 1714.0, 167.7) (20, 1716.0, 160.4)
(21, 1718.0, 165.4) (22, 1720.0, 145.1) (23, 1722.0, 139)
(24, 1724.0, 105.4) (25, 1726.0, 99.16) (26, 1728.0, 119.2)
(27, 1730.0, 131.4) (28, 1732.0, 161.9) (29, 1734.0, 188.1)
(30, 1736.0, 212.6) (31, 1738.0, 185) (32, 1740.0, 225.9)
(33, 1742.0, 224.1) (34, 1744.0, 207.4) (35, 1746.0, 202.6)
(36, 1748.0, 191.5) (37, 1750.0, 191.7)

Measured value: 208.9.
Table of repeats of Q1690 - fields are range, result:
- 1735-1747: 225.9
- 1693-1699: 202.4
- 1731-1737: 212.6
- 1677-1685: 235.3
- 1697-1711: 216.1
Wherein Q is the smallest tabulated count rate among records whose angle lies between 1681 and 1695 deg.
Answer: 198.5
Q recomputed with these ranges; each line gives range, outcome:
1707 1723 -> 139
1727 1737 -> 119.2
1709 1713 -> 175.7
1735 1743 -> 185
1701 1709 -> 167.8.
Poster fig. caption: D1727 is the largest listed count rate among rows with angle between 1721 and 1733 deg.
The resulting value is 161.9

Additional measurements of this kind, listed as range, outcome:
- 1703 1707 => 197.4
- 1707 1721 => 184.2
